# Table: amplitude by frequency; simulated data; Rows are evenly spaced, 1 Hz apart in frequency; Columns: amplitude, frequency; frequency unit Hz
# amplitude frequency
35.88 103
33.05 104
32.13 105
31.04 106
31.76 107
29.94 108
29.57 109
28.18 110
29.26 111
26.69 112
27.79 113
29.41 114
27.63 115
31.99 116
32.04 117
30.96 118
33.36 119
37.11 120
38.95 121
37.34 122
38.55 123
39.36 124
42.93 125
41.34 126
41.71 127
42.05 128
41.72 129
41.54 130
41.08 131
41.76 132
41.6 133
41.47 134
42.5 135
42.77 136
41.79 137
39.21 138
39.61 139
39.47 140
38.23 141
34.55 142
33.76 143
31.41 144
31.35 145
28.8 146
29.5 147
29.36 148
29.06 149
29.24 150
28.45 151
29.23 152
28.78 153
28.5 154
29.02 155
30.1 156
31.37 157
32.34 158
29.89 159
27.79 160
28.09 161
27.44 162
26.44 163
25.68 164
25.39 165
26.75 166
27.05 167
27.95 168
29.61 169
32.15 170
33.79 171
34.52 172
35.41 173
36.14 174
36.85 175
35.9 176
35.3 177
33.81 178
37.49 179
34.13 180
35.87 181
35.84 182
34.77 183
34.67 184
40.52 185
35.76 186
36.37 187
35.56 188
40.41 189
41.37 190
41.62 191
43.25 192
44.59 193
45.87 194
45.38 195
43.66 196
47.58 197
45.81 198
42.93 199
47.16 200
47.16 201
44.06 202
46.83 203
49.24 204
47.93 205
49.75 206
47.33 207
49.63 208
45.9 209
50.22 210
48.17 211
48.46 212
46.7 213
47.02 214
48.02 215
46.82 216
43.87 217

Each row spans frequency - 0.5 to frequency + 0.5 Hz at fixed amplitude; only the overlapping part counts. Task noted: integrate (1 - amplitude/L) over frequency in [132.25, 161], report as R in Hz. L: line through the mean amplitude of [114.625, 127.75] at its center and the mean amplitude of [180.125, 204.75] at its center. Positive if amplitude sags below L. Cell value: 3.6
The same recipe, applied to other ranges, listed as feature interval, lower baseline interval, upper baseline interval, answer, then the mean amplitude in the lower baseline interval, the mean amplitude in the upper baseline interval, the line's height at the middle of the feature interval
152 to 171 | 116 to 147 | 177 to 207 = 5.3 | 38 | 41.7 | 39.8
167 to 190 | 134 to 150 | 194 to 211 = 4.0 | 35.4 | 46.9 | 42.4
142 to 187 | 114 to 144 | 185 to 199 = 9.9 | 38.2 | 42.1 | 40.4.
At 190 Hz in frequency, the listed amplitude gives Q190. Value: 41.37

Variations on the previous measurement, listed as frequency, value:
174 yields 36.14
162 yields 27.44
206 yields 49.75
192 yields 43.25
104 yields 33.05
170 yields 32.15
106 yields 31.04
